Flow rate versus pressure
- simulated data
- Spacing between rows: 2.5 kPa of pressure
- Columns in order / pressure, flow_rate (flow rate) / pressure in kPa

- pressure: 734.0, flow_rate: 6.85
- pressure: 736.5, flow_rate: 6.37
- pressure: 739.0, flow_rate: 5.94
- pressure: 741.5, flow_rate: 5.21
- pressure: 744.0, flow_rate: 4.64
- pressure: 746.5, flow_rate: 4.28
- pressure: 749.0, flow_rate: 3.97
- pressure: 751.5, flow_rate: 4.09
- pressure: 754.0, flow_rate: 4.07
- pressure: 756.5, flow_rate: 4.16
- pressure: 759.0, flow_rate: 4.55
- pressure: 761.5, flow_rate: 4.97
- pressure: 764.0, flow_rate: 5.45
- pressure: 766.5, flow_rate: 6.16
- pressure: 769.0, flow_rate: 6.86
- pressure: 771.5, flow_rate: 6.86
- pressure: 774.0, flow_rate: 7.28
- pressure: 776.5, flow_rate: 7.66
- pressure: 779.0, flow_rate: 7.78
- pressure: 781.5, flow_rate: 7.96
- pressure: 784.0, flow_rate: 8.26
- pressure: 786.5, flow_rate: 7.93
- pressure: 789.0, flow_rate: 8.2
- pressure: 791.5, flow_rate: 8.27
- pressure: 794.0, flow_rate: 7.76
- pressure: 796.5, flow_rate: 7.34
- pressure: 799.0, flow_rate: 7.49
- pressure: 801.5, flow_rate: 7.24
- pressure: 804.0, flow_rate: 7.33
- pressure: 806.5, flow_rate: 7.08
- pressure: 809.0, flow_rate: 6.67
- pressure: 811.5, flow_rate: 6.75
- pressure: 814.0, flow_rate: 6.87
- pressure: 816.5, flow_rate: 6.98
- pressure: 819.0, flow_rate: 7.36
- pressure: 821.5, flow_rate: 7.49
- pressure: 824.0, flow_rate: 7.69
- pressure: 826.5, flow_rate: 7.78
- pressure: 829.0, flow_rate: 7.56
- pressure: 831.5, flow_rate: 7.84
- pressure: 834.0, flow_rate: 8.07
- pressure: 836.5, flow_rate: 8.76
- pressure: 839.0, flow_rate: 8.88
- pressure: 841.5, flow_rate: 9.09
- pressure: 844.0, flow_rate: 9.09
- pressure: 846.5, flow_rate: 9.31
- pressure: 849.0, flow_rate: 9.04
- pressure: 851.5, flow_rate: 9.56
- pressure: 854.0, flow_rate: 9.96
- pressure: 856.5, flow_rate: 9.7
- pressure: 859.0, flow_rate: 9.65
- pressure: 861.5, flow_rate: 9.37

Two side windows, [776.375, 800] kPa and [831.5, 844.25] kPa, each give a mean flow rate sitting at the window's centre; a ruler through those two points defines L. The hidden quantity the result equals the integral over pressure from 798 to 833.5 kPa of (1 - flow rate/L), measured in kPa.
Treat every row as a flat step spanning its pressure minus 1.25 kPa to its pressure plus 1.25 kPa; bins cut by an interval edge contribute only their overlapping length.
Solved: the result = 4.3 kPa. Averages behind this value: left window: 7.88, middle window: 7.31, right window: 8.66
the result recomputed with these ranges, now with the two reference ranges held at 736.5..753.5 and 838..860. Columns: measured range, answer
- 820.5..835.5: 1.21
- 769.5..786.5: -3.75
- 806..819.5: 1.47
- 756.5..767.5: 0.82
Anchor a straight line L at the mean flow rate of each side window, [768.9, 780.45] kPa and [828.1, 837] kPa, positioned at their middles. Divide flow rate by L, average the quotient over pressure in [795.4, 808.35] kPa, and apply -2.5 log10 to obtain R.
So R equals 0.06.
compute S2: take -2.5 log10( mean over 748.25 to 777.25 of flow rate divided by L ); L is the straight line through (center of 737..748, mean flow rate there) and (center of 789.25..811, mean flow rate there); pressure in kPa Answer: 0.09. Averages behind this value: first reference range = 5.09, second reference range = 7.41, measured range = 5.5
